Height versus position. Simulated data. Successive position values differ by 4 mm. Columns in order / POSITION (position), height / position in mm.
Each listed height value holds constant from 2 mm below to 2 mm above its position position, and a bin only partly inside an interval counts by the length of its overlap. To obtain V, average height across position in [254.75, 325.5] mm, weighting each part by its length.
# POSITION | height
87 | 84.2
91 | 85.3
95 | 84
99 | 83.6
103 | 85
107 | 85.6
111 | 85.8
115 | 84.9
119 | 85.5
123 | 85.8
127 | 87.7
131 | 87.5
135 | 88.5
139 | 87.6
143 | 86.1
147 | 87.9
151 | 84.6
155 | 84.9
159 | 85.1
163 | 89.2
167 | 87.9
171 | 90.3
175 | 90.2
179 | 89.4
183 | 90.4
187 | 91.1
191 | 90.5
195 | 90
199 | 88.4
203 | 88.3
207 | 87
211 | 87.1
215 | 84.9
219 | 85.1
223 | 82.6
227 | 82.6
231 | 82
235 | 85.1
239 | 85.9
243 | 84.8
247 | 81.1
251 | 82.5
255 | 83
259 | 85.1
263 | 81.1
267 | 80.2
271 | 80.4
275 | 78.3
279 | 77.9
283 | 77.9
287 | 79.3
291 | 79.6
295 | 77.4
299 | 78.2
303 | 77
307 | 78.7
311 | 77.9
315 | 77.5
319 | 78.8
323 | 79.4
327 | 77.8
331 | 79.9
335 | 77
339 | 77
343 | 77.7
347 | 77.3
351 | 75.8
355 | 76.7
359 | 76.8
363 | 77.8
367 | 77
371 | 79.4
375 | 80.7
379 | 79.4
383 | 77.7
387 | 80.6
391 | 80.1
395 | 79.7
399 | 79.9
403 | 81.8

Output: 79.2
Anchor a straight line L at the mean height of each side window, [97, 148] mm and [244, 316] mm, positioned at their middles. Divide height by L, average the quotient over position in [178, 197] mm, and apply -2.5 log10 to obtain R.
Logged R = -0.08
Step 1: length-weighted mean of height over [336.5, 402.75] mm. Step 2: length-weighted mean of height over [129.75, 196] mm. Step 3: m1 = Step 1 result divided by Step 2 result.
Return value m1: 0.89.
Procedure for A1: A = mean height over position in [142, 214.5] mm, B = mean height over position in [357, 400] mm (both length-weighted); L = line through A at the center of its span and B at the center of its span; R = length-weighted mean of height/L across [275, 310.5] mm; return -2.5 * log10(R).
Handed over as 0.06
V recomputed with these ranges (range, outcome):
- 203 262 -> 84.3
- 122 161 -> 86.6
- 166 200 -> 89.9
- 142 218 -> 88.1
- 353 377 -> 78.1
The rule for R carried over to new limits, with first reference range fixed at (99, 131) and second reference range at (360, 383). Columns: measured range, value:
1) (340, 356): 0.03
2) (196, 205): -0.07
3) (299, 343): 0.03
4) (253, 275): 0.00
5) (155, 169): -0.03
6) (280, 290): 0.03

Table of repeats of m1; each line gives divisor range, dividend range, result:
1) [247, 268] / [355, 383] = 0.95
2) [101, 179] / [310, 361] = 0.89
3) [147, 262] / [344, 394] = 0.91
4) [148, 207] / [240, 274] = 0.93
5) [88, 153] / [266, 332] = 0.91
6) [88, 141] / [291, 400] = 0.91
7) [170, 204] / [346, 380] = 0.87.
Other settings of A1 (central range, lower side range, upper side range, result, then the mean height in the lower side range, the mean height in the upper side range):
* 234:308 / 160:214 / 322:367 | 0.03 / 89.1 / 77.5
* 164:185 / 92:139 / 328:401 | -0.07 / 85.9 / 78.4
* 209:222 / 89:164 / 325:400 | -0.03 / 86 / 78.3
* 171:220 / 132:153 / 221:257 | -0.05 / 87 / 83.3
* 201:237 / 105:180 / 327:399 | -0.01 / 87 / 78.3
